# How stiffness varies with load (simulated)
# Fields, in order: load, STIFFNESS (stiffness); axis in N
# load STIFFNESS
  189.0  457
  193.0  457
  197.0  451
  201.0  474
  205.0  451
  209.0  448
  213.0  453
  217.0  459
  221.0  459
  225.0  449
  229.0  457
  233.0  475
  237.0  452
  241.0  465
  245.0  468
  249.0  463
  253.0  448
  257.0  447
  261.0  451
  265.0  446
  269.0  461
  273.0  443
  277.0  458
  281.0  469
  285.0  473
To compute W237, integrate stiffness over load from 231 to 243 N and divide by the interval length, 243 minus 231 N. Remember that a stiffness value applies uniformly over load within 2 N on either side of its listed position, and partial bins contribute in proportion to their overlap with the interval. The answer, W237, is 464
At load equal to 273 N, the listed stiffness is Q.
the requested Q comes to 443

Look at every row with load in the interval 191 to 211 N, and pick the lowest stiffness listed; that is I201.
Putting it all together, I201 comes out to 448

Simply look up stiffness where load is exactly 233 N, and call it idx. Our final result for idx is 475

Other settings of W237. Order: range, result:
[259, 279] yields 452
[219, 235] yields 460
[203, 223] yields 454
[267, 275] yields 452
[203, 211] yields 450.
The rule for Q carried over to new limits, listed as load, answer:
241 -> 465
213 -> 453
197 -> 451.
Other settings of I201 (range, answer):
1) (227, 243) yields 452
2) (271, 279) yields 443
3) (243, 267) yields 446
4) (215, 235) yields 449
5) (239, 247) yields 465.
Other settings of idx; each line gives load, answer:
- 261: 451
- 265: 446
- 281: 469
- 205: 451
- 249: 463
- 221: 459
